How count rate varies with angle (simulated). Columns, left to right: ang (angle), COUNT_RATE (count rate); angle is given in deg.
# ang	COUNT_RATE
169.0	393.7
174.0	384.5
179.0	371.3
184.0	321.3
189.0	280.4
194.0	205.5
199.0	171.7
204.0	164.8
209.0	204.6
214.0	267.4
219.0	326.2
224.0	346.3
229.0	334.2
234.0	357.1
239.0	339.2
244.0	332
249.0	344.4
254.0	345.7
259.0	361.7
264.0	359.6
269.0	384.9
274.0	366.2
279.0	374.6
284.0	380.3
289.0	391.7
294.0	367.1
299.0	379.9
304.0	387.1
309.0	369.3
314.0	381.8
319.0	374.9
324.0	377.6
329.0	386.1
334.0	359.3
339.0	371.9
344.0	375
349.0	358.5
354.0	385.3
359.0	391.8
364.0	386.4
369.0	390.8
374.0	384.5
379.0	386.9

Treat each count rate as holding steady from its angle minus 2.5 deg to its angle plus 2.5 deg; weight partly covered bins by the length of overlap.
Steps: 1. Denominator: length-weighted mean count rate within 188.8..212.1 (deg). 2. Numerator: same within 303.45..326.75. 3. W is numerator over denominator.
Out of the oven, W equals 1.89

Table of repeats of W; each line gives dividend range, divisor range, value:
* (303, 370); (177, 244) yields 1.33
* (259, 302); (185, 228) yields 1.49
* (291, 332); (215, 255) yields 1.12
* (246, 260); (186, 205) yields 1.65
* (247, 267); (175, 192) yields 1.08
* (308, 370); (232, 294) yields 1.04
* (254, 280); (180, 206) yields 1.54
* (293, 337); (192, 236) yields 1.43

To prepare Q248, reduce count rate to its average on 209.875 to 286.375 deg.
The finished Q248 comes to 345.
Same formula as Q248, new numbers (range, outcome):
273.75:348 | 376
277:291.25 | 382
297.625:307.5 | 382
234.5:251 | 341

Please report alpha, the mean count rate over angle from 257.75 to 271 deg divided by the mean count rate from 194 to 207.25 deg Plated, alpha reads 2.1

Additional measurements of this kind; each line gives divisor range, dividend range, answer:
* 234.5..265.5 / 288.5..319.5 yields 1.09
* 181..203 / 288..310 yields 1.56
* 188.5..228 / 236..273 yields 1.43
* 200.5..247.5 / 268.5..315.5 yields 1.28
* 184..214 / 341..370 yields 1.73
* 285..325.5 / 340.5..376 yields 1.01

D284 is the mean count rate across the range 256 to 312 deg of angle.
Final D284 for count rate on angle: 375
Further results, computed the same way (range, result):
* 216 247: 338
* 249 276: 362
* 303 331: 379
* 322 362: 376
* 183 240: 274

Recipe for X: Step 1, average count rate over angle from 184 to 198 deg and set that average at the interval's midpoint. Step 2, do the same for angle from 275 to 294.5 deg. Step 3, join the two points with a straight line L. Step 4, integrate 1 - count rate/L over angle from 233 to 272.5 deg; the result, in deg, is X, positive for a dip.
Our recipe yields -2.2 deg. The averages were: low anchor 249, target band 353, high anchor 379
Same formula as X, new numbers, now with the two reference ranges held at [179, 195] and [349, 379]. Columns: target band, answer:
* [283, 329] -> -3.25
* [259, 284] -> -2.62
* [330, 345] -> 0.05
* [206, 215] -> 2.28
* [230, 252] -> -1.58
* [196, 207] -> 4.68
